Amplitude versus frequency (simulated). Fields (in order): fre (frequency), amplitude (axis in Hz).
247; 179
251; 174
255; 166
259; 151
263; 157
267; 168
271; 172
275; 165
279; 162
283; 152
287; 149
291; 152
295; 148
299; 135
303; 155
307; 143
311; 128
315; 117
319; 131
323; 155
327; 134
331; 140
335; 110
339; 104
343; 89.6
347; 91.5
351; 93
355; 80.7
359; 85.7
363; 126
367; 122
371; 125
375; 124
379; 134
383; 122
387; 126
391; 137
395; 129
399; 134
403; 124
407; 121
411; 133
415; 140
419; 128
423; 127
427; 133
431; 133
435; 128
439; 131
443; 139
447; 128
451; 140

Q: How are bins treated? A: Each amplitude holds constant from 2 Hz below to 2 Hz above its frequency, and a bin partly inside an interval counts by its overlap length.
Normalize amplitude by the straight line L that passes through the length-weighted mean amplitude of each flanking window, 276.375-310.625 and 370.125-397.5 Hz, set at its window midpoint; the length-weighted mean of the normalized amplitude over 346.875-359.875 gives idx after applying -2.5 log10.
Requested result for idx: 0.475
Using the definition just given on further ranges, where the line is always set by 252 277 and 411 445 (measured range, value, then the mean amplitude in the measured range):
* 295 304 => 0.089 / 145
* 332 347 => 0.409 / 102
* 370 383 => 0.123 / 127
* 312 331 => 0.137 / 135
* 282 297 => 0.061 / 150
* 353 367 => 0.394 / 101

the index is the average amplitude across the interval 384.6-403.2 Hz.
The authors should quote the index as 130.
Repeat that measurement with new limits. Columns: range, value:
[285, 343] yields 134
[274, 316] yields 146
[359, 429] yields 127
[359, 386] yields 123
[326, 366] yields 105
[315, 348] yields 120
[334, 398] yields 113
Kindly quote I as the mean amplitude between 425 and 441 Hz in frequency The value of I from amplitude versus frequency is 131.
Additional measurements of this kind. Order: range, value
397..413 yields 128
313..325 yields 134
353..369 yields 104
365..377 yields 124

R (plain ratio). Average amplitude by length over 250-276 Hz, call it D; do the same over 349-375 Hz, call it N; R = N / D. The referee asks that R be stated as 0.7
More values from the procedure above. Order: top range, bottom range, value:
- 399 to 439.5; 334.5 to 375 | 1.26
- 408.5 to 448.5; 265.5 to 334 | 0.90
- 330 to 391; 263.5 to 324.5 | 0.75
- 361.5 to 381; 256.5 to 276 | 0.78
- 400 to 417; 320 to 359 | 1.18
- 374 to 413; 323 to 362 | 1.21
